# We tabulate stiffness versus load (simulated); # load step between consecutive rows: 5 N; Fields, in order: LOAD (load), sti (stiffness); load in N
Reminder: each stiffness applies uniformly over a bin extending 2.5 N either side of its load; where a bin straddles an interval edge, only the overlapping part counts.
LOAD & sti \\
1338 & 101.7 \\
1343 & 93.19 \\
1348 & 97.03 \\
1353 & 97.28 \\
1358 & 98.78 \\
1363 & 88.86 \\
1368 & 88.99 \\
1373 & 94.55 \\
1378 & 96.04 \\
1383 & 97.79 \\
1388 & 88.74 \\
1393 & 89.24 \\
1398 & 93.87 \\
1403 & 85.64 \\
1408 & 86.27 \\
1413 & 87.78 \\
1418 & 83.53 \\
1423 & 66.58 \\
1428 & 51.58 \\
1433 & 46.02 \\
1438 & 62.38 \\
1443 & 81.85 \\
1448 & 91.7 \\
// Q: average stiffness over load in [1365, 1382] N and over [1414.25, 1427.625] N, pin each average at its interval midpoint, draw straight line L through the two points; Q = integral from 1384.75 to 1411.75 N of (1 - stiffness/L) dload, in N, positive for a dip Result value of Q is -2.1 N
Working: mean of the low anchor 93.5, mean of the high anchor 72.5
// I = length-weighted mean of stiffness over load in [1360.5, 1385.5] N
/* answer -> 93.2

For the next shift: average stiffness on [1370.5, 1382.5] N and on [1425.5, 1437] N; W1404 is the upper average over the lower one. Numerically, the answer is 0.53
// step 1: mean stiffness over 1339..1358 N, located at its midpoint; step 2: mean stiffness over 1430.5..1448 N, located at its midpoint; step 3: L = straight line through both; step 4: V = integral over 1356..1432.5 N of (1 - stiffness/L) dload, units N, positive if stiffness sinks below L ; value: -2.97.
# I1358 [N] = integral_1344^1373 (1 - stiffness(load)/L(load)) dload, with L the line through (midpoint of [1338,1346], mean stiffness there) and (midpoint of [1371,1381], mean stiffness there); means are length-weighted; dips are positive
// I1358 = 0.49 N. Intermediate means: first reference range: 96.1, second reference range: 95.5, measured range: 94.2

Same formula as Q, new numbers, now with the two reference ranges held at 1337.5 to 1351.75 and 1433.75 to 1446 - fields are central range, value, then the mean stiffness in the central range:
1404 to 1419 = -1.7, 86.1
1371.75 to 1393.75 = -2.0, 93.5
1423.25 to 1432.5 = 2.4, 54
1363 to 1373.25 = -0.1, 90.4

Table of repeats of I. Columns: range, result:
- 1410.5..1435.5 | 67.1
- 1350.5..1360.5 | 98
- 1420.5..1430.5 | 59.1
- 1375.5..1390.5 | 94.2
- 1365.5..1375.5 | 91.8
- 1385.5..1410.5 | 88.8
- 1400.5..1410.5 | 86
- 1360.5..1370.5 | 88.9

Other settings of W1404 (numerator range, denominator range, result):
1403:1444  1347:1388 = 0.75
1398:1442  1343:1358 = 0.75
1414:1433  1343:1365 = 0.69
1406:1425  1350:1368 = 0.86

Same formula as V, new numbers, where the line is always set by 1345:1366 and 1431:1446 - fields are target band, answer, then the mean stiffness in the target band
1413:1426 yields -0.81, 76.6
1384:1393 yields -0.78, 90.4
